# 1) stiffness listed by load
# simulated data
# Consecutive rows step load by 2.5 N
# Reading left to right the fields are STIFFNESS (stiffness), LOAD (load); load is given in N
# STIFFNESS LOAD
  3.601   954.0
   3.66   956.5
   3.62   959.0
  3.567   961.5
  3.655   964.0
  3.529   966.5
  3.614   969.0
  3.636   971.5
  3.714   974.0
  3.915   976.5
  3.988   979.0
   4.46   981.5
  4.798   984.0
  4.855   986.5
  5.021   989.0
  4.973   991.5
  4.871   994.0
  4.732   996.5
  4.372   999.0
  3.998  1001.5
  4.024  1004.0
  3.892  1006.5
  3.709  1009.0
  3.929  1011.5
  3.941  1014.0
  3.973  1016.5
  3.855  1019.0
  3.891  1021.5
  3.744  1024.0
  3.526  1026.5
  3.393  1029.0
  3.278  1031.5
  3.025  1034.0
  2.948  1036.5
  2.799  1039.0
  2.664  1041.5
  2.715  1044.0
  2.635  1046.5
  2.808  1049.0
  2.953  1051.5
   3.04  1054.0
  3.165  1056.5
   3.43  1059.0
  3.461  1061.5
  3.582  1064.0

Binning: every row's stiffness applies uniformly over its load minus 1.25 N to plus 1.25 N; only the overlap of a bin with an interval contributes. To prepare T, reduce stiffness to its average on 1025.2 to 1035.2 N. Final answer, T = 3.31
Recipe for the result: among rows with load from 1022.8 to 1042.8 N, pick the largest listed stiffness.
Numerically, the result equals 3.744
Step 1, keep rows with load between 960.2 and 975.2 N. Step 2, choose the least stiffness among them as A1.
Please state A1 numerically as 3.529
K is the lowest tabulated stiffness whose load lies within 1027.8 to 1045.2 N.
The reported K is 2.664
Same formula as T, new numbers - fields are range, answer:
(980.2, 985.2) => 4.62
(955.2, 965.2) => 3.63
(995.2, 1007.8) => 4.2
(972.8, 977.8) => 3.82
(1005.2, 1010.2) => 3.8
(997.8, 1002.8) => 4.18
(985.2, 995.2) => 4.93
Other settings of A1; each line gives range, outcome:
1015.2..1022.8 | 3.855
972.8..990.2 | 3.714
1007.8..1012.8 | 3.709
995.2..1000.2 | 4.372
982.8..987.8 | 4.798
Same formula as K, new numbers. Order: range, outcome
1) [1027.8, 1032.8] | 3.278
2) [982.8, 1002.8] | 3.998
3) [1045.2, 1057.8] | 2.635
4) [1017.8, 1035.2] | 3.025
